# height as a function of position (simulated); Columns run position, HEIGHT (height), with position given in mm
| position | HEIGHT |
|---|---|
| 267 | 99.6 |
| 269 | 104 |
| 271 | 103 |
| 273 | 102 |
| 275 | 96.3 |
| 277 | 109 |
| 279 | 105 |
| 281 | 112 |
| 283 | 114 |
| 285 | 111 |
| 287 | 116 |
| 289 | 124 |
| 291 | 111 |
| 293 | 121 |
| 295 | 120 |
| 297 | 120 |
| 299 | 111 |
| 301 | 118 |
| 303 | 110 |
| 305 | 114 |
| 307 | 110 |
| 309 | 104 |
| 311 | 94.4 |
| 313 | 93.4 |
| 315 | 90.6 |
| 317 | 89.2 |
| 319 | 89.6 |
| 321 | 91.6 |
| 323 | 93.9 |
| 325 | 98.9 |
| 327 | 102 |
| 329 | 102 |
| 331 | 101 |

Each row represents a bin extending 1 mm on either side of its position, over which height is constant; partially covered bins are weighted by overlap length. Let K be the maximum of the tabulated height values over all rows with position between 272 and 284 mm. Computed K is 114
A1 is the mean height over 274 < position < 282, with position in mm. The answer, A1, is 106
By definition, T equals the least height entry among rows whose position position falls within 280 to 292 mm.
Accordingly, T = 111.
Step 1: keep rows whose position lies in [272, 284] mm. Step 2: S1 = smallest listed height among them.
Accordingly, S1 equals 96.3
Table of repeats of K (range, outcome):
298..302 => 118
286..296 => 124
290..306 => 121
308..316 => 104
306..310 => 110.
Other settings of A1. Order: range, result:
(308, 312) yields 99.2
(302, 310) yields 110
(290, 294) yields 116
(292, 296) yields 120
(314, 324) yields 91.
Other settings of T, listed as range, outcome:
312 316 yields 90.6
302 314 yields 93.4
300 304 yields 110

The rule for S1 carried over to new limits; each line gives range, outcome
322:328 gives 93.9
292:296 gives 120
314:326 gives 89.2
